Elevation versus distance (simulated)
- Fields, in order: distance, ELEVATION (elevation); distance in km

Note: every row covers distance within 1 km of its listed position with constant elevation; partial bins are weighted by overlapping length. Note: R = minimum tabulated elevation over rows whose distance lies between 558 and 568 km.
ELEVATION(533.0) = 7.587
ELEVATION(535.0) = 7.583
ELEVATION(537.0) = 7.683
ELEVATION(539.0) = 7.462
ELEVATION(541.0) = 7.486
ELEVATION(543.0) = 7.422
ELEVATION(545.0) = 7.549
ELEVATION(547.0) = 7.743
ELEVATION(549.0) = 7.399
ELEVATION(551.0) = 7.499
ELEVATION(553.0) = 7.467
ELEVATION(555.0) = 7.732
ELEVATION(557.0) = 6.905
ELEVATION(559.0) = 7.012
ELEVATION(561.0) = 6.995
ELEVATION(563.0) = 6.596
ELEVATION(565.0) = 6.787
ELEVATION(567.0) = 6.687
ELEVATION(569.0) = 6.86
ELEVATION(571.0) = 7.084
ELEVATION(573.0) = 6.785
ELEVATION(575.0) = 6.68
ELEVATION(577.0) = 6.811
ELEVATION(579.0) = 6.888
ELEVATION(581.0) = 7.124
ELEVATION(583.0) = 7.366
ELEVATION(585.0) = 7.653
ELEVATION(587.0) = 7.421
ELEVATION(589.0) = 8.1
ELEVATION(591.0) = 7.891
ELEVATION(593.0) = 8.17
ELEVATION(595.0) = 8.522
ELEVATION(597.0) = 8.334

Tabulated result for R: 6.596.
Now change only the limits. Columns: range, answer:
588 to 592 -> 7.891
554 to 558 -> 6.905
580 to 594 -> 7.124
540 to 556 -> 7.399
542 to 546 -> 7.422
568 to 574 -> 6.785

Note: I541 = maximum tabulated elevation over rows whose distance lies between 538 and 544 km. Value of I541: 7.486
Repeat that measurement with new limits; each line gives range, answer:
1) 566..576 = 7.084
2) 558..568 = 7.012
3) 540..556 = 7.743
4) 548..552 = 7.499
